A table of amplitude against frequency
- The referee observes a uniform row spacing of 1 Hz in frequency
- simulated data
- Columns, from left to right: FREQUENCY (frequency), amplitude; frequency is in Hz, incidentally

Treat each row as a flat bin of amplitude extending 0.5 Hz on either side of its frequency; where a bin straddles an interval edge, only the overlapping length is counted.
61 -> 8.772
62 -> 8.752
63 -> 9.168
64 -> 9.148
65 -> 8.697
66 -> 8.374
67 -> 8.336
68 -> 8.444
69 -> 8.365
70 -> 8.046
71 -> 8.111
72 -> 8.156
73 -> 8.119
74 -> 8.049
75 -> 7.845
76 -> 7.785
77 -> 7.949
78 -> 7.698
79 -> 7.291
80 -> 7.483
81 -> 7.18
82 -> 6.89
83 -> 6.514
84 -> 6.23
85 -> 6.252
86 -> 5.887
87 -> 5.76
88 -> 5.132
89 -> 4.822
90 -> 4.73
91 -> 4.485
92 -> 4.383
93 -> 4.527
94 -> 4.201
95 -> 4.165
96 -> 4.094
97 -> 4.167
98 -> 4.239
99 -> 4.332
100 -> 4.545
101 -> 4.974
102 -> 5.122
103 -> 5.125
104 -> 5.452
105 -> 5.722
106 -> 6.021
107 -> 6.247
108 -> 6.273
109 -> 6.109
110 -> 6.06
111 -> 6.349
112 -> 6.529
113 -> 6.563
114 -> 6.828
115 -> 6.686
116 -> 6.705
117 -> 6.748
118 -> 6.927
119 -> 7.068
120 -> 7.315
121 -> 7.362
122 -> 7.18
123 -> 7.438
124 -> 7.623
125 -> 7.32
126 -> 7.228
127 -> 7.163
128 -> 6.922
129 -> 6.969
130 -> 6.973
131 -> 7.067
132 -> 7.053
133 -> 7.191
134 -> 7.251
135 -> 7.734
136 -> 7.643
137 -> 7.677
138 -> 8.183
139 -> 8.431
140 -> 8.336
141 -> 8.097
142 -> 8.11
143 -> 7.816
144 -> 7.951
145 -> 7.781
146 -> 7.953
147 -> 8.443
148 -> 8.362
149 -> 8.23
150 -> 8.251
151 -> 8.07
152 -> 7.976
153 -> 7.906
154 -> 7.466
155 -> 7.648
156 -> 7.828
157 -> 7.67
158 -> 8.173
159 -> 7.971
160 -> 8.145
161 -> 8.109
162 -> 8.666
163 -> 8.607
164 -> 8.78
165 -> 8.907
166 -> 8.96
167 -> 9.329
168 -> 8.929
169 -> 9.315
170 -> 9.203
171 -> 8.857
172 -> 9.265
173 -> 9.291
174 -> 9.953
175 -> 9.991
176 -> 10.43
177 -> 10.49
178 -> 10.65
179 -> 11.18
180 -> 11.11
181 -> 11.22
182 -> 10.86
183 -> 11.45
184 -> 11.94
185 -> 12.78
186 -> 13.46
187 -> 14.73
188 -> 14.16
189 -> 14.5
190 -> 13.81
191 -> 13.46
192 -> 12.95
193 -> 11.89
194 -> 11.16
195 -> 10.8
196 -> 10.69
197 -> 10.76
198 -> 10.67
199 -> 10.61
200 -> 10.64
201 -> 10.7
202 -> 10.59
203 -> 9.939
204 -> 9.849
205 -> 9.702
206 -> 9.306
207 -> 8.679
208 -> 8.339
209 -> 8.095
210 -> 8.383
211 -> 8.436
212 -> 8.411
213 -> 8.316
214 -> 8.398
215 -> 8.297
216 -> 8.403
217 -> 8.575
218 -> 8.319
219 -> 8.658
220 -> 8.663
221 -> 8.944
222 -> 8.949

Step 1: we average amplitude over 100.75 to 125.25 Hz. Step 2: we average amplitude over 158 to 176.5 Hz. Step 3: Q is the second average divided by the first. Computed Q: 1.39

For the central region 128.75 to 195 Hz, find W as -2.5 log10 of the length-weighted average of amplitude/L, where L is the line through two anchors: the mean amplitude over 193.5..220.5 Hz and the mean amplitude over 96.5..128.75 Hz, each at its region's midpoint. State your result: -0.18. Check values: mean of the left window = 6.27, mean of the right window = 9.38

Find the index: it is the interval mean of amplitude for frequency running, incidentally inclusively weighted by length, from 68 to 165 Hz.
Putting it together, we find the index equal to 6.95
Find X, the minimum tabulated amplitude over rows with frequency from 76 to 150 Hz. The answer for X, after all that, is 4.094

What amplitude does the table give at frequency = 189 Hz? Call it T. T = 14.5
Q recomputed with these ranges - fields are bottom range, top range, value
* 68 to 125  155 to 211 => 1.62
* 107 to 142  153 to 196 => 1.44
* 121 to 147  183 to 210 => 1.49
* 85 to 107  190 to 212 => 2.10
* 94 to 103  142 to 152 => 1.81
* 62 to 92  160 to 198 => 1.49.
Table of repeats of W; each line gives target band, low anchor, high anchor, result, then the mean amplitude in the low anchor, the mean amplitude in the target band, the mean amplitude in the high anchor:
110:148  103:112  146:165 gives -0.061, 6.01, 7.36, 8.14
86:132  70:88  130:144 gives 0.248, 7.21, 5.96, 7.72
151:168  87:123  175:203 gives 0.160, 5.66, 8.27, 11.7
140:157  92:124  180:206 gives 0.080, 5.85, 7.99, 11.7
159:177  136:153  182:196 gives 0.158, 8.08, 9.11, 12.7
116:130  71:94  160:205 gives 0.149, 6.49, 7.15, 10.7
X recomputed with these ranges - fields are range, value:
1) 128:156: 6.922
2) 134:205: 7.251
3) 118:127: 6.927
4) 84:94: 4.201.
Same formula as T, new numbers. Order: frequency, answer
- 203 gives 9.939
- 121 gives 7.362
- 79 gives 7.291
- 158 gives 8.173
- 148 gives 8.362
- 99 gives 4.332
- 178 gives 10.65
